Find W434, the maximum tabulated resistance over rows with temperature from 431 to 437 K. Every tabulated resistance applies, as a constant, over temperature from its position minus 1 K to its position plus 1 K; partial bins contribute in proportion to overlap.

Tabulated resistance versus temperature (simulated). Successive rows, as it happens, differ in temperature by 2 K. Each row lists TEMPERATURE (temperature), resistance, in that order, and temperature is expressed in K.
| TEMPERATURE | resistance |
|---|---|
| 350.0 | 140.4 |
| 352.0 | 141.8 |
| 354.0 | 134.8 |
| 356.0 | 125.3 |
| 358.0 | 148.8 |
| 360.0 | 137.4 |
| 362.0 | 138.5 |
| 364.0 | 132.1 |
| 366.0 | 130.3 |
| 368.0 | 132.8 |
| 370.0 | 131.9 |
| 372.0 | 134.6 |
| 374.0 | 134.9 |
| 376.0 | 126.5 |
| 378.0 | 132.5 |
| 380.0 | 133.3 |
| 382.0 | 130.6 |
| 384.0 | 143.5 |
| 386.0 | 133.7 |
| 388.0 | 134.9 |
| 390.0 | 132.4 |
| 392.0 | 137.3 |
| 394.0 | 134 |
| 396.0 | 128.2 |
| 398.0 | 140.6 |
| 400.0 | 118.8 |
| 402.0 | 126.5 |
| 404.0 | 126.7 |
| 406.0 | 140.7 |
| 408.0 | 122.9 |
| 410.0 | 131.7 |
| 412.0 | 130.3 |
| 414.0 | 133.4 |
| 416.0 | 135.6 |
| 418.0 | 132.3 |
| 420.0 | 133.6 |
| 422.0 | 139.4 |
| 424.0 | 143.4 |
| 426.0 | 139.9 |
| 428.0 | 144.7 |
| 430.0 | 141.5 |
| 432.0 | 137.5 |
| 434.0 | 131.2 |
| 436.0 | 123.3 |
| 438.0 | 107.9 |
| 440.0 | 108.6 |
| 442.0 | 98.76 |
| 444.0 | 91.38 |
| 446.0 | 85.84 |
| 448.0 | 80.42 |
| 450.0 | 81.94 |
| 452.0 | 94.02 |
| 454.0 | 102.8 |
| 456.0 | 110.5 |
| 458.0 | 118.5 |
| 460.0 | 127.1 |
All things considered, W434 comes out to 137.5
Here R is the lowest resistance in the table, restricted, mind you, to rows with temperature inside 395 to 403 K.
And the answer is 118.8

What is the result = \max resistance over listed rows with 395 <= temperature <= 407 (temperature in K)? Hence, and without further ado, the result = 140.7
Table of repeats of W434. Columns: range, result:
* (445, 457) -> 110.5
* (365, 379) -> 134.9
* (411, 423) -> 139.4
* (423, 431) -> 144.7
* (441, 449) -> 98.76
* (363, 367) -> 132.1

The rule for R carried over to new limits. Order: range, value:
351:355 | 134.8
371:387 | 126.5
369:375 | 131.9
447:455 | 80.42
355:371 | 125.3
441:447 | 85.84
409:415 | 130.3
